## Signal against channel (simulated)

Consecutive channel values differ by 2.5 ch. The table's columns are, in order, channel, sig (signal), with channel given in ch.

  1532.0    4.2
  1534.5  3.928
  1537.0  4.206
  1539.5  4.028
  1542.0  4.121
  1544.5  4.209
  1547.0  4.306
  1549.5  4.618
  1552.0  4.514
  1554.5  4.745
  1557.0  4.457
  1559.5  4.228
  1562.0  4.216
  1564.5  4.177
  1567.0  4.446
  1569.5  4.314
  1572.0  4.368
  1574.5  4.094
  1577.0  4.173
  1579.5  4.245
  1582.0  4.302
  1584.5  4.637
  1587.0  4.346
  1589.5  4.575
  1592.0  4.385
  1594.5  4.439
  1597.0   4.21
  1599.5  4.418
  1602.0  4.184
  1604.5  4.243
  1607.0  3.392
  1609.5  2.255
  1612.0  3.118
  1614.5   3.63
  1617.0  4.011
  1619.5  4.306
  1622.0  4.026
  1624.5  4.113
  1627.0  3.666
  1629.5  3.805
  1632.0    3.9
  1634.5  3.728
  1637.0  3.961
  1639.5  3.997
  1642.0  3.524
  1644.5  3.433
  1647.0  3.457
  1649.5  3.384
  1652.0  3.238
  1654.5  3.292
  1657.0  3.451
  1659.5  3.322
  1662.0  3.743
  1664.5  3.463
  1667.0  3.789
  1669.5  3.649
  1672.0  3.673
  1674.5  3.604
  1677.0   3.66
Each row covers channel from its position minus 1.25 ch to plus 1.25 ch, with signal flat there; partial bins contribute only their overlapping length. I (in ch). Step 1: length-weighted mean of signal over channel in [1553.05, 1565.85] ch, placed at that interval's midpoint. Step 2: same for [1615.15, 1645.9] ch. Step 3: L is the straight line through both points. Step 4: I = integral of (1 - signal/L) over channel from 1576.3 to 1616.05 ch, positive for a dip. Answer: 0.80 ch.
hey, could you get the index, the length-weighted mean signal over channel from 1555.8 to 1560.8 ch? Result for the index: 4.34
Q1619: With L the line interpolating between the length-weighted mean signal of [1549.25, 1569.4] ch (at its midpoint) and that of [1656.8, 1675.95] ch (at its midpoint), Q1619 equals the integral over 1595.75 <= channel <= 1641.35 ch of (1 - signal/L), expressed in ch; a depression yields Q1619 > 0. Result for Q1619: 1.5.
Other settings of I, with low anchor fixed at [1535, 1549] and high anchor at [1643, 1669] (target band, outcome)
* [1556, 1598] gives -3.9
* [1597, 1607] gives -0.9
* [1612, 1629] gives -0.9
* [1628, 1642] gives -1.0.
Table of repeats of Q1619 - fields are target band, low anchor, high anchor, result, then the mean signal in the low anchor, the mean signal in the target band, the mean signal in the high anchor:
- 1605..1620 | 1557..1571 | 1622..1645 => 1.9 ch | 4.29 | 3.45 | 3.82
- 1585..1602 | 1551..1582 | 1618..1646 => -1.1 ch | 4.33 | 4.39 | 3.86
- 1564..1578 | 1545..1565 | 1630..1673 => 0.0 ch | 4.41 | 4.27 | 3.59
